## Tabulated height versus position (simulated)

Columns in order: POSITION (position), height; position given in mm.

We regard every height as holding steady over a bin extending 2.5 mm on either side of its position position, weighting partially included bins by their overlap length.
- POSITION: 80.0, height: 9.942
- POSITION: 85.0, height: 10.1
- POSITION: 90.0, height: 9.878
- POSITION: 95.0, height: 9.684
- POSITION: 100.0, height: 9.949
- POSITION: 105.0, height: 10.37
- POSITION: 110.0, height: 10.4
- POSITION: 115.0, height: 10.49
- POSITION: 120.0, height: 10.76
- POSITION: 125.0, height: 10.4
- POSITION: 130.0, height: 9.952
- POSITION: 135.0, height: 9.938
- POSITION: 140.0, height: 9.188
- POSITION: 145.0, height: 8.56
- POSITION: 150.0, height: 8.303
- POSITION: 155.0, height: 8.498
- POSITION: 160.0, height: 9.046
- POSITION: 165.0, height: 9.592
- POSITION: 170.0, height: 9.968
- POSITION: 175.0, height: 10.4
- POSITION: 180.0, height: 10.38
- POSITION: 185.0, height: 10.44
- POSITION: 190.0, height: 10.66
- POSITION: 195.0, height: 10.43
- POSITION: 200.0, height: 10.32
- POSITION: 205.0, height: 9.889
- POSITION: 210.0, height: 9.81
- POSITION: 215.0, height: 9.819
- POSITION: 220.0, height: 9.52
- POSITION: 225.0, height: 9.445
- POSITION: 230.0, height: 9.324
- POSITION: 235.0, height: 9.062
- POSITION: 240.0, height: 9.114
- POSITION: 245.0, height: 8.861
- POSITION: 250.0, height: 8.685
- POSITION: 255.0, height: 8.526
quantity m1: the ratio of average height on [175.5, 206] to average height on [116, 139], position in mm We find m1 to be 1.0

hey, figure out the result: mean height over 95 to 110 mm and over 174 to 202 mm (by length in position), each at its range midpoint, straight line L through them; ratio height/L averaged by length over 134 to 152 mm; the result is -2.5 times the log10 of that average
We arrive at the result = 0.151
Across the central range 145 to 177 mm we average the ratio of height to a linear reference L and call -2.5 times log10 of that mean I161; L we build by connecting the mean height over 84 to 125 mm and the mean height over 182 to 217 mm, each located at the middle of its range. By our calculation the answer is 0.11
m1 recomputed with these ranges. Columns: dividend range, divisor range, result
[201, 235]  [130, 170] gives 1.05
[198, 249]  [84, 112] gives 0.94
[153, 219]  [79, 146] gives 0.99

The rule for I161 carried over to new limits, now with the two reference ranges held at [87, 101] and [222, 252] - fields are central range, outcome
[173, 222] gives -0.10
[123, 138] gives -0.05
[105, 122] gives -0.08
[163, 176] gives -0.06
